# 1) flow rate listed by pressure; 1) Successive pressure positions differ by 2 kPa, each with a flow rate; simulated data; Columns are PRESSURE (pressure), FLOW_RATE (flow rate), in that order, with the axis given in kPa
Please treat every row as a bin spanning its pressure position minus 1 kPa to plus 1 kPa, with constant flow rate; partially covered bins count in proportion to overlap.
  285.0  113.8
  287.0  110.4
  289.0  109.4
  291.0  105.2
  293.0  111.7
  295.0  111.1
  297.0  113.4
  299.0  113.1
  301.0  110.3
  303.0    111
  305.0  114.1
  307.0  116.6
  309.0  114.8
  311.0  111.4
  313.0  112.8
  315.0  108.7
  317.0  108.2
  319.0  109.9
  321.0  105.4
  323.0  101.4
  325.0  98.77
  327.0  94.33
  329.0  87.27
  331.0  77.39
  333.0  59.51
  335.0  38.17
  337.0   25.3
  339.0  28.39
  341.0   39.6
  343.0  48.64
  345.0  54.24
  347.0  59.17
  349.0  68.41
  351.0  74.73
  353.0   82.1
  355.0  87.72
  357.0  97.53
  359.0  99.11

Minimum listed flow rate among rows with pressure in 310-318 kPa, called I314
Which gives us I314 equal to 108.2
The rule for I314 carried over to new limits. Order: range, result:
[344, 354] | 54.24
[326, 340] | 25.3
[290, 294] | 105.2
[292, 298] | 111.1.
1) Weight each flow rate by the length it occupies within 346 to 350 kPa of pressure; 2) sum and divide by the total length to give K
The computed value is 63.8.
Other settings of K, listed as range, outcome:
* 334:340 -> 30.6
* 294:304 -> 112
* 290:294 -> 108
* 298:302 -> 112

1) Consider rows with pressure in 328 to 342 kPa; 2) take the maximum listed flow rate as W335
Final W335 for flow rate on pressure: 87.27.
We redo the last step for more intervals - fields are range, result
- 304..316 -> 116.6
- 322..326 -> 101.4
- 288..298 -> 113.4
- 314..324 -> 109.9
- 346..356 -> 87.72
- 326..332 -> 94.33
